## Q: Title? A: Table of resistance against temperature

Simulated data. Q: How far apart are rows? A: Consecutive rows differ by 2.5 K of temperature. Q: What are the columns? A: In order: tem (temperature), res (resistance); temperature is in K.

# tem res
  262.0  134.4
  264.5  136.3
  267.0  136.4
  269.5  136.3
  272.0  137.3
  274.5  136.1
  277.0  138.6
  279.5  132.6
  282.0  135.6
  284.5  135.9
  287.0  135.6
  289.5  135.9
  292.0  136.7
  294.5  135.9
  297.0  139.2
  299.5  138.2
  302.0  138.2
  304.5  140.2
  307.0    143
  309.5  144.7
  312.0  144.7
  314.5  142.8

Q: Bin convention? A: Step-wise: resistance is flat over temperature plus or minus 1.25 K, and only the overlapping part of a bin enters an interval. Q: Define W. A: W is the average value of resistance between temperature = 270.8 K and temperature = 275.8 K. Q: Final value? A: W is 137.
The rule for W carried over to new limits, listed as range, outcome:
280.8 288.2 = 136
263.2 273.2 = 137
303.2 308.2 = 142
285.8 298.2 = 137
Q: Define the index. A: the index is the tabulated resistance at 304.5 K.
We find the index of 140.2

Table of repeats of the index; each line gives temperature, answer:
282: 135.6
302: 138.2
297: 139.2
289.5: 135.9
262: 134.4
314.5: 142.8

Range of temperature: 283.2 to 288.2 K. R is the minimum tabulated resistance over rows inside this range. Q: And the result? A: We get 135.6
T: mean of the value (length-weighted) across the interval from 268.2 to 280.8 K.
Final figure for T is 136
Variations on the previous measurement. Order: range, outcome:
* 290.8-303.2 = 138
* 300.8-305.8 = 139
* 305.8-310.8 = 144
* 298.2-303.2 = 138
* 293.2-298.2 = 138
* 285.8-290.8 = 136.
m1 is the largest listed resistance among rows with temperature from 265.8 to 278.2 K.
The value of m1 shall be 138.6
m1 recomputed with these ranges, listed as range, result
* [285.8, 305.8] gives 140.2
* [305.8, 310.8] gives 144.7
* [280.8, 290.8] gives 135.9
